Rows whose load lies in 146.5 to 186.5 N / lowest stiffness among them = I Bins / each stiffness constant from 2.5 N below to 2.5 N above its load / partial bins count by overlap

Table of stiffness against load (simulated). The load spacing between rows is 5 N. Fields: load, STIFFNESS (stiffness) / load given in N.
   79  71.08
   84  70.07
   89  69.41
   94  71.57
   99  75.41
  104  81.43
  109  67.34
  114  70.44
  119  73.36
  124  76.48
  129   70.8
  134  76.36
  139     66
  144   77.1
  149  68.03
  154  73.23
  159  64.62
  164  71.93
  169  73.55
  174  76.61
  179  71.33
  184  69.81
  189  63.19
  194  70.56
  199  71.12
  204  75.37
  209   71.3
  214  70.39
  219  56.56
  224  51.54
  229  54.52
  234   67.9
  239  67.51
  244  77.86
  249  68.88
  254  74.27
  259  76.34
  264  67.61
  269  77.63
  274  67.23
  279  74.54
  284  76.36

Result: 64.62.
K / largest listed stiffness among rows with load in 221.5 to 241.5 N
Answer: 67.9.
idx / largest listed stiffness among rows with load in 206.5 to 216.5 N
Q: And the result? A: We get 71.3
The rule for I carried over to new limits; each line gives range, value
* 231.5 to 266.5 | 67.51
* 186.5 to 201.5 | 63.19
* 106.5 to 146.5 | 66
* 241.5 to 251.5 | 68.88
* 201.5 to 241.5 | 51.54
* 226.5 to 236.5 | 54.52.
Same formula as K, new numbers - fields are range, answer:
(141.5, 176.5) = 77.1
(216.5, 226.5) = 56.56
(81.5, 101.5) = 75.41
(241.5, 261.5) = 77.86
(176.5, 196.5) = 71.33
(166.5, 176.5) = 76.61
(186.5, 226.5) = 75.37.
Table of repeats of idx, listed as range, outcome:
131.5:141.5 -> 76.36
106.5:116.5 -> 70.44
